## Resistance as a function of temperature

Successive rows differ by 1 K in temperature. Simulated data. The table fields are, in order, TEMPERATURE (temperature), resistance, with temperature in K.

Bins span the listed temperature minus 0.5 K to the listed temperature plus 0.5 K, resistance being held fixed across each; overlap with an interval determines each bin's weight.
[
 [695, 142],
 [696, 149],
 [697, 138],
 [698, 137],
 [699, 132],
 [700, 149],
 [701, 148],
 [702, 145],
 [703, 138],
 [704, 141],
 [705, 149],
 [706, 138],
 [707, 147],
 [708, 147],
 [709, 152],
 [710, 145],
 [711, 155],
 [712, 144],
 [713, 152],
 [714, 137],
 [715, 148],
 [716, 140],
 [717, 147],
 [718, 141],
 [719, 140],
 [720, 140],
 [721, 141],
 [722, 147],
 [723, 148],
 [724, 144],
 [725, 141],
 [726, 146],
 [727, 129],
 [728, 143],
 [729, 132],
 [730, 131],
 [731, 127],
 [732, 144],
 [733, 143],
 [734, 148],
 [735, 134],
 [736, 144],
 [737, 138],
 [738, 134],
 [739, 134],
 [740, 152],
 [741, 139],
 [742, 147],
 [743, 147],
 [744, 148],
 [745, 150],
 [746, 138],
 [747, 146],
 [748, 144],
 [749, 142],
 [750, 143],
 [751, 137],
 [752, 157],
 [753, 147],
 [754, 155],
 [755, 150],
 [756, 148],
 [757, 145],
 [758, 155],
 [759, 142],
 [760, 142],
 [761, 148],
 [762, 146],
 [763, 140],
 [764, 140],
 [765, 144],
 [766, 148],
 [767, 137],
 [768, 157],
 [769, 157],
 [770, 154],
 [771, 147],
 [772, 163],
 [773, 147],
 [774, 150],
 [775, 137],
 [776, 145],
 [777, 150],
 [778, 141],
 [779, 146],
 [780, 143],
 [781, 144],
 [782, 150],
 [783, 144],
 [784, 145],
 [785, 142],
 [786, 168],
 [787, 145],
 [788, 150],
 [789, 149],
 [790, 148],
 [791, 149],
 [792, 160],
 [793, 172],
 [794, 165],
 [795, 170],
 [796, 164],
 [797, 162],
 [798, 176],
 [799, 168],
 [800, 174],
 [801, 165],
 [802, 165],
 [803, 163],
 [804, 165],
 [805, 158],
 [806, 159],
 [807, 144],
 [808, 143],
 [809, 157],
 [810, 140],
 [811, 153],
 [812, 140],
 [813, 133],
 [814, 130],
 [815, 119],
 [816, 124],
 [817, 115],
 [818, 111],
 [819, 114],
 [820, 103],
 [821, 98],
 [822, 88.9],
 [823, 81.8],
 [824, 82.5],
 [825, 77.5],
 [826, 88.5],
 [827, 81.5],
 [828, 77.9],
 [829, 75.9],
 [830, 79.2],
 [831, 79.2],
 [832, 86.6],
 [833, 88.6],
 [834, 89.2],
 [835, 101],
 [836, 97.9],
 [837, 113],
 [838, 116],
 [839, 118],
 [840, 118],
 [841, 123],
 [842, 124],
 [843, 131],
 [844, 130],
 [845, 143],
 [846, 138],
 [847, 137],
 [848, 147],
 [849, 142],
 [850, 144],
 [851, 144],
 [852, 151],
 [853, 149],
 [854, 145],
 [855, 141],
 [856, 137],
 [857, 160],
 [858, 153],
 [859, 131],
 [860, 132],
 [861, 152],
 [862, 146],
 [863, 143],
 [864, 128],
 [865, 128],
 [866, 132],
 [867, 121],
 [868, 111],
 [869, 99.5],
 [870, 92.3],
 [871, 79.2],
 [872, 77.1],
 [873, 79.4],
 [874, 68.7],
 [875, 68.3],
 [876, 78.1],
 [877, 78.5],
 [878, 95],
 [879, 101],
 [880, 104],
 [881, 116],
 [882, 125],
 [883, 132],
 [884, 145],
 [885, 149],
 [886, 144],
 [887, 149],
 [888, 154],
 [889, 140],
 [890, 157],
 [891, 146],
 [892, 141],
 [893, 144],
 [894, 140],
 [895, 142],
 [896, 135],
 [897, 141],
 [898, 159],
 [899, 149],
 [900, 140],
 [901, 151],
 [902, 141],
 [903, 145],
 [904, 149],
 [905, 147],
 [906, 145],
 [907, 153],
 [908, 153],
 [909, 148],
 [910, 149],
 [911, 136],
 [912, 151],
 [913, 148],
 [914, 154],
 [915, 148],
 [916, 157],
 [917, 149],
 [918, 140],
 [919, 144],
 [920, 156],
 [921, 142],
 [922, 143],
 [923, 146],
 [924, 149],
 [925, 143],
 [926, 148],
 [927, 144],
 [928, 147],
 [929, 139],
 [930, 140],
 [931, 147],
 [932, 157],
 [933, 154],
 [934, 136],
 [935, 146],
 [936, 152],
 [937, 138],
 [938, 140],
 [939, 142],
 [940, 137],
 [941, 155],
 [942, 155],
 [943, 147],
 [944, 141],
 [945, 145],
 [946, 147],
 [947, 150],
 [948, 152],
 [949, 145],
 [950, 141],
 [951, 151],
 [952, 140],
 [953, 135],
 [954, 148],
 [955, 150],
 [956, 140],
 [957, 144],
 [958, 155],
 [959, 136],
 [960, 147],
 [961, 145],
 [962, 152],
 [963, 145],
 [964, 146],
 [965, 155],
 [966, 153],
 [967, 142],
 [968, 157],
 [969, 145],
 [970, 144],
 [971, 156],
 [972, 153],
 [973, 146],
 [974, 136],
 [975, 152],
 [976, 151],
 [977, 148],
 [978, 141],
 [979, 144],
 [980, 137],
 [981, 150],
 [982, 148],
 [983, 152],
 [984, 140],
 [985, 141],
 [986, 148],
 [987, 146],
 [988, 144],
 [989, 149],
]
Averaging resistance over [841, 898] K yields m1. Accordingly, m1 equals 128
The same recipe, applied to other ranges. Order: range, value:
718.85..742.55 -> 140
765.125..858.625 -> 135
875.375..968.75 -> 143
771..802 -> 154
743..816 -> 150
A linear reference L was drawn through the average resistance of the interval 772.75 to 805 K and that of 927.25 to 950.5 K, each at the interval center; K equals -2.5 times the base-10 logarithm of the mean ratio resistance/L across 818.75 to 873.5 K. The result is 0.30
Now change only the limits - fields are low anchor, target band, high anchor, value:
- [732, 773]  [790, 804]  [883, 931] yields -0.13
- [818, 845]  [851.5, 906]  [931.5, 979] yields -0.10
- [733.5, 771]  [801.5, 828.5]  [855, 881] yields 0.05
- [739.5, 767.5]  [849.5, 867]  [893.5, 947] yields 0.03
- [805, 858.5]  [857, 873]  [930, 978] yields 0.05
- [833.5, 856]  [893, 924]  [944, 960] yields -0.06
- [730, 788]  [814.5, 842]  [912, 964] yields 0.42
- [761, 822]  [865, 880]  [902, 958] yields 0.49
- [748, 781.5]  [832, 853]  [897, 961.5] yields 0.18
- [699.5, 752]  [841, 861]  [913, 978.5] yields 0.03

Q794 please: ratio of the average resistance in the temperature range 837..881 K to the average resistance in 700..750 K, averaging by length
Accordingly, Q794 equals 0.85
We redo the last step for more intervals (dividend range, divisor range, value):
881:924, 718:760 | 1.02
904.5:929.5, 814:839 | 1.52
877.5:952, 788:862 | 1.10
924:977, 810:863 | 1.23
